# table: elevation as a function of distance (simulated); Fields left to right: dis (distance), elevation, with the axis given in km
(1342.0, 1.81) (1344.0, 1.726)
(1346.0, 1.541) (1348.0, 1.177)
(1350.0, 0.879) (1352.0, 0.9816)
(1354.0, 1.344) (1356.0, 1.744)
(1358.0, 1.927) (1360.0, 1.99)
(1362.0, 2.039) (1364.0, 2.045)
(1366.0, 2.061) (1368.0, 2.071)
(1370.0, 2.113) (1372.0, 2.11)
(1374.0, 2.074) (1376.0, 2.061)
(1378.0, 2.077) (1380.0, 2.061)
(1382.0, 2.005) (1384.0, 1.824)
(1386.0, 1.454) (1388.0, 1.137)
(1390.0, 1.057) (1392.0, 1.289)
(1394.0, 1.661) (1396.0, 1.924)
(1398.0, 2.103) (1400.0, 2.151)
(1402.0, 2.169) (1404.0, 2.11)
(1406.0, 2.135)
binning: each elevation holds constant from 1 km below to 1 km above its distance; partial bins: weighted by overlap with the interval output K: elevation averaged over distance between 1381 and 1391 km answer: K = 1.5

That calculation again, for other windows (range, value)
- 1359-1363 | 2.01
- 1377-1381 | 2.07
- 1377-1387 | 1.88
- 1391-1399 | 1.74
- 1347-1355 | 1.1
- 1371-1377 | 2.08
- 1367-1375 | 2.09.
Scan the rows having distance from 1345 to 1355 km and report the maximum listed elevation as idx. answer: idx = 1.541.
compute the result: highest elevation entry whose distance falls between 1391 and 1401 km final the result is 2.151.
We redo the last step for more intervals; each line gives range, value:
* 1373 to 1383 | 2.077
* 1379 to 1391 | 2.061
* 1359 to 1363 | 2.039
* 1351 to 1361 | 1.99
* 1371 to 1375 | 2.11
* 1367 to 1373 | 2.113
